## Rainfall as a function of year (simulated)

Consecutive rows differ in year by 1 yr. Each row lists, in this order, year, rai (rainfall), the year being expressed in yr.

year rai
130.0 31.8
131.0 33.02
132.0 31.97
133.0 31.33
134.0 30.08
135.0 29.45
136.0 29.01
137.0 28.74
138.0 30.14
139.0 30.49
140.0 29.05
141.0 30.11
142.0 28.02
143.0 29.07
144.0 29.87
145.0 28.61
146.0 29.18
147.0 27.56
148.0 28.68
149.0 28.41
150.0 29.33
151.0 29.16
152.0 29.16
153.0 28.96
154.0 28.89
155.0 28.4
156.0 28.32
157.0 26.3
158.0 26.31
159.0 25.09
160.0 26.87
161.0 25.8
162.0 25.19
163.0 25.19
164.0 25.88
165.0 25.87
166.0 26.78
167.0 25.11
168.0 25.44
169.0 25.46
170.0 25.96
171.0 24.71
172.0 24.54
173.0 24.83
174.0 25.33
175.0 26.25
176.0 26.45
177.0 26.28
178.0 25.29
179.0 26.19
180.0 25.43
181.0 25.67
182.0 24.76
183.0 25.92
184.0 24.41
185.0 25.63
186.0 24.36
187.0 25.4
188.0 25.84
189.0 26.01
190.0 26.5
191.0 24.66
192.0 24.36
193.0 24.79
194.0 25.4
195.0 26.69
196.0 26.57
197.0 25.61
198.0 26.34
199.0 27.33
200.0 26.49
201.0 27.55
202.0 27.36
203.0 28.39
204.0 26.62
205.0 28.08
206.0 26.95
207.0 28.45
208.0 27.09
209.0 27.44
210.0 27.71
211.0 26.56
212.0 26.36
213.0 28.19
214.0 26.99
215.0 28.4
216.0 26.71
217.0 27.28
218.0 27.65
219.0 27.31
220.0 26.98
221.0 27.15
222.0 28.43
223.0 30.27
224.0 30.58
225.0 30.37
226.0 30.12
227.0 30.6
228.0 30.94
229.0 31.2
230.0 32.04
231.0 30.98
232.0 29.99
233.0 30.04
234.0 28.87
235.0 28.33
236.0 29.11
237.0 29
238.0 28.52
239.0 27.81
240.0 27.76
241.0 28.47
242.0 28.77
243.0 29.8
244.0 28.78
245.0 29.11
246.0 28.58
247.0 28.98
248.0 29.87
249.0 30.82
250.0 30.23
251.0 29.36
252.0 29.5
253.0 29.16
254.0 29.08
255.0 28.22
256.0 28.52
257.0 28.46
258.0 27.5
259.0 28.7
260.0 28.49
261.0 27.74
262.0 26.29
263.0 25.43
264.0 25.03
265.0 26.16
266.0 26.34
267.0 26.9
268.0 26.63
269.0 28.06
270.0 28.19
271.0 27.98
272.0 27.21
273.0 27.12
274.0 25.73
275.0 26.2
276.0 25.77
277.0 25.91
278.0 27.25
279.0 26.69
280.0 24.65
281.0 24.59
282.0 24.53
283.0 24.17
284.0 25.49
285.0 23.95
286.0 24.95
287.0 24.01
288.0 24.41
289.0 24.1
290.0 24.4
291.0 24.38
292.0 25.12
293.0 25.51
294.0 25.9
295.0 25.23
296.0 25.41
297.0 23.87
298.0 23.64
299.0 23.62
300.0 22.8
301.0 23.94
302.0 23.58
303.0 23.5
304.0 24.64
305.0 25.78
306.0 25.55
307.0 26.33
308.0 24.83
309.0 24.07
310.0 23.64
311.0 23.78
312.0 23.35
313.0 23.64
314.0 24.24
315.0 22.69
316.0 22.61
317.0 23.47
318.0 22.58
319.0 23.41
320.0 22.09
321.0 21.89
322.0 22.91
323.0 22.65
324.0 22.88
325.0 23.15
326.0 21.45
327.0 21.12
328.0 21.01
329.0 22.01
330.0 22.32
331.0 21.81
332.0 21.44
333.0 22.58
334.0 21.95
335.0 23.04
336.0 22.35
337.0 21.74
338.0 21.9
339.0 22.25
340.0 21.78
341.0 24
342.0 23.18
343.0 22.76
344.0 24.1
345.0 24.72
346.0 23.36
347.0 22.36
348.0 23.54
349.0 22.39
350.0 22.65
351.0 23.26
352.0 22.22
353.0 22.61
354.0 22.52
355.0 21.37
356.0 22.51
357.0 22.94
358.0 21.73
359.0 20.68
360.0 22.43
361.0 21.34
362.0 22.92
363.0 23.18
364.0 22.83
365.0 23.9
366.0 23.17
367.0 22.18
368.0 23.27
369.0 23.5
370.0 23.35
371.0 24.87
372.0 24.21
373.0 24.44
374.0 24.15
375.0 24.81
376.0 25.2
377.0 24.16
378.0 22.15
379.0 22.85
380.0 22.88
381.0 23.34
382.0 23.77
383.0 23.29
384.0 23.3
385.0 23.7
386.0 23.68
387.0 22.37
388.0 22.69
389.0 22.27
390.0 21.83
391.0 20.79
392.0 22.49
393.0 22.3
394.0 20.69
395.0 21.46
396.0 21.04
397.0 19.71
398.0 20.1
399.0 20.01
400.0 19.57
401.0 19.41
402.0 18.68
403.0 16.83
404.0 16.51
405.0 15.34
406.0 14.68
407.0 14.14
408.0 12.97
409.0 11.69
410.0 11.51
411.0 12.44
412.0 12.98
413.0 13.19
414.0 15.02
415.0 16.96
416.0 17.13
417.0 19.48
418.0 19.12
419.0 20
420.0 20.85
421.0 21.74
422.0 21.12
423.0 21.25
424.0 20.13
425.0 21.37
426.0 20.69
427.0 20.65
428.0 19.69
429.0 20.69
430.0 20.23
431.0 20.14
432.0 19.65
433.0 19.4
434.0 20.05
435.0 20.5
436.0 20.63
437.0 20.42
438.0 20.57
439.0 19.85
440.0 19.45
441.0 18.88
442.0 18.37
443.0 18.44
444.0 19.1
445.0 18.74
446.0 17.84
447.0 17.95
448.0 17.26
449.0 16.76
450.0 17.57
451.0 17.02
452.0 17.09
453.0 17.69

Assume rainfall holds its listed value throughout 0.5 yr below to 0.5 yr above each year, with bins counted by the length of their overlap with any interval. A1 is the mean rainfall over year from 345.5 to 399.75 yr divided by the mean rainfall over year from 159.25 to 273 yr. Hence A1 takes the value 0.8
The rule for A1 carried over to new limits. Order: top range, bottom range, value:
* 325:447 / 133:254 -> 0.76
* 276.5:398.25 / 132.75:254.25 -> 0.84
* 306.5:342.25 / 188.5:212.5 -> 0.86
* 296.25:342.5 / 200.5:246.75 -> 0.81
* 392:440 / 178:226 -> 0.69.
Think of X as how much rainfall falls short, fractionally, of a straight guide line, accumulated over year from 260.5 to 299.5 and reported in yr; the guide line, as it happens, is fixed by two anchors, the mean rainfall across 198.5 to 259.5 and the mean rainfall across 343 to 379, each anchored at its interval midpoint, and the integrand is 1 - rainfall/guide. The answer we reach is 1.3 yr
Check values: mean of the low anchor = 28.6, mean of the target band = 25.6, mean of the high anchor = 23.1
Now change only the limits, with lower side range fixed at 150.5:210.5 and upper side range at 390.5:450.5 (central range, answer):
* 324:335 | -0.2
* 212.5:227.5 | -2.1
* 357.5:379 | -3.2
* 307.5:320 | -0.8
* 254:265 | -1.7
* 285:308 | -2.0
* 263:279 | -2.2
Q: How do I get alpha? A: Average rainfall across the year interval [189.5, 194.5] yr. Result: 25.1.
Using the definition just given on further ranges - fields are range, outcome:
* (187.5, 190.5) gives 26.1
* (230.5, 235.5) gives 29.6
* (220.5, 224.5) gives 29.1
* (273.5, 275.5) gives 26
